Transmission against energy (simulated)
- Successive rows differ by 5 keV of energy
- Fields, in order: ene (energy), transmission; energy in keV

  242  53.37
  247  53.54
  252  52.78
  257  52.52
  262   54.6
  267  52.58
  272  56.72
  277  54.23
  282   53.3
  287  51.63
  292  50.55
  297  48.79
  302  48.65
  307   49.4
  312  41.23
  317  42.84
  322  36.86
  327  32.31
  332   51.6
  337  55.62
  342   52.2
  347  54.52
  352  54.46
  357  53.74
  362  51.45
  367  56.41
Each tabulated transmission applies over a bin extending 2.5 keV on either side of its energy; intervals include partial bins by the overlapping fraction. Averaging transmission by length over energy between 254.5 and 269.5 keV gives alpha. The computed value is 53.2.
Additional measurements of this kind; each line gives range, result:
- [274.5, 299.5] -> 51.7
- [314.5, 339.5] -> 43.8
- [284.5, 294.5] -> 51.1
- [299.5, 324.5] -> 43.8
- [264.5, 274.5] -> 54.6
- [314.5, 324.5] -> 39.9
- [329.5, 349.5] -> 53.5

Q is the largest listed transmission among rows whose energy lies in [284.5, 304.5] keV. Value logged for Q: 51.63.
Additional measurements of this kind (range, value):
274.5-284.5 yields 54.23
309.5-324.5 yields 42.84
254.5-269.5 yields 54.6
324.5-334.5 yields 51.6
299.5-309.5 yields 49.4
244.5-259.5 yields 53.54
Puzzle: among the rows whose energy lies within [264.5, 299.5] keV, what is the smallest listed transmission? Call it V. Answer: 48.79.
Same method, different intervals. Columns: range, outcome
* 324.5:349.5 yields 32.31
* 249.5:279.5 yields 52.52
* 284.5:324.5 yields 36.86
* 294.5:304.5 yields 48.65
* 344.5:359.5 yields 53.74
